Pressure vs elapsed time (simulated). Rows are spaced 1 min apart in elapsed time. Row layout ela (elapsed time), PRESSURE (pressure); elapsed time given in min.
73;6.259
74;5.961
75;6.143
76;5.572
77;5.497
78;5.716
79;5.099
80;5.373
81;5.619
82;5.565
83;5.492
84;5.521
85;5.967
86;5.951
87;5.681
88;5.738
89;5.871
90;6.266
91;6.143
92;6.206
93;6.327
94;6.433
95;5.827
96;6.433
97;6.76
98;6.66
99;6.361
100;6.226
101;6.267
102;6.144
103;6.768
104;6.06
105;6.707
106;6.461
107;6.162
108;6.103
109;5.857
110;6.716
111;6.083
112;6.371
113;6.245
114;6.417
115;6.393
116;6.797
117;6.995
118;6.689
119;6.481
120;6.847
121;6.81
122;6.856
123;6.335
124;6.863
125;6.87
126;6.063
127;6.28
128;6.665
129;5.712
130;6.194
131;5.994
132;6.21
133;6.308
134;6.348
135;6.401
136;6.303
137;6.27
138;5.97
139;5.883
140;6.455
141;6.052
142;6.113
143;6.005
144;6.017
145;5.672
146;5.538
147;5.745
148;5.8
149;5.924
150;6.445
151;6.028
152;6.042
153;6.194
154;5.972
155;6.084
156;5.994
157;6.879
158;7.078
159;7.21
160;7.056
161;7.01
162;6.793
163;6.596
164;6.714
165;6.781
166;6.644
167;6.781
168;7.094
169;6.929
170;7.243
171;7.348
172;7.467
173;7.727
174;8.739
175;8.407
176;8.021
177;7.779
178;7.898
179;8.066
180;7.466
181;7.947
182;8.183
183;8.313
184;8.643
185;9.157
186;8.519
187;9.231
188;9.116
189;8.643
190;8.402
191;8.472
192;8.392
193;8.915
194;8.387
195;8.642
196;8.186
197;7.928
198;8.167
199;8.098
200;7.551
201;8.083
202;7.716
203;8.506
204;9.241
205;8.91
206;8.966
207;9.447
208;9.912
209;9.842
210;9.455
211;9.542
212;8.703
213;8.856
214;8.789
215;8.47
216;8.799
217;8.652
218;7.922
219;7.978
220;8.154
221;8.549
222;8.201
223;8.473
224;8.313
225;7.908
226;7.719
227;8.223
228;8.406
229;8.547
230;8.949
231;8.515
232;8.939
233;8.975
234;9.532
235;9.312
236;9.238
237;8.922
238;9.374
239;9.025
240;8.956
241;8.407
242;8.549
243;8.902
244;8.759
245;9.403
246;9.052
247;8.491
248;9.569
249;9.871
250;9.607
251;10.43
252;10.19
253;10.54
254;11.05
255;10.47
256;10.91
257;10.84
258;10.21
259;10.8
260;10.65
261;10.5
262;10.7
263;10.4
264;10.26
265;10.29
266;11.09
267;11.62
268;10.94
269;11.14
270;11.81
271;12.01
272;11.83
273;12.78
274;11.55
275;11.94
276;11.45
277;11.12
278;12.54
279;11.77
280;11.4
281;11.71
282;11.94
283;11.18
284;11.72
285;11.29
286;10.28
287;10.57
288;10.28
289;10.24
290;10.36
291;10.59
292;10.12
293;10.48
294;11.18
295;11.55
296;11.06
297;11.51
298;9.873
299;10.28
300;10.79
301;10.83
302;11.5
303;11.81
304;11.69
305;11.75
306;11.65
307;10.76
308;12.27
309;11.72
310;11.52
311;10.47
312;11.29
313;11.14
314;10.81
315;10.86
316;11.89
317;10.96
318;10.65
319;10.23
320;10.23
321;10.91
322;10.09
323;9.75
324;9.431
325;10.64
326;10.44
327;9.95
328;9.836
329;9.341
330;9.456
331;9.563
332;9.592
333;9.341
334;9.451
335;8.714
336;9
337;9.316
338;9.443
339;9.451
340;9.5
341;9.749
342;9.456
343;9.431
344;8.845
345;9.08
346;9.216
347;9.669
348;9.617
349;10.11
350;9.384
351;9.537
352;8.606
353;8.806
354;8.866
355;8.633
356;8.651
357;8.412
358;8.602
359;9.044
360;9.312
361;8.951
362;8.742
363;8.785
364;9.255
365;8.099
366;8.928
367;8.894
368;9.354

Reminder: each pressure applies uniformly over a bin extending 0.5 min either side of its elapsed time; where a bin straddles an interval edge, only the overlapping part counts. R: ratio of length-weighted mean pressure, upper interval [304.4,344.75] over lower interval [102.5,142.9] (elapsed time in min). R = 1.60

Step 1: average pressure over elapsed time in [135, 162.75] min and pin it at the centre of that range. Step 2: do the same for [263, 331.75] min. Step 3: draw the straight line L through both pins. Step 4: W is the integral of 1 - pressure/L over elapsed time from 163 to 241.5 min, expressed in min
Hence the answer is -4.6 min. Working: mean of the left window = 6.25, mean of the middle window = 8.38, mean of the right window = 11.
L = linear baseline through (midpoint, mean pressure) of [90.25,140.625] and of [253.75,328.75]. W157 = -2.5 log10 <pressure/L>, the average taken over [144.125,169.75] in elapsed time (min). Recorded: 0.16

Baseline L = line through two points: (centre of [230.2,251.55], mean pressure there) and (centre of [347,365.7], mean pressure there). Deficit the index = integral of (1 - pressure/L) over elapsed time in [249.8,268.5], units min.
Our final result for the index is -3.1 min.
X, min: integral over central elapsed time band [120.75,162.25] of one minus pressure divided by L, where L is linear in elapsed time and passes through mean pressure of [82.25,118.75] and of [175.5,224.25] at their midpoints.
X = 5.1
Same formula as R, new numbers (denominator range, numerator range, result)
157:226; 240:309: 1.32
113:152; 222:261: 1.48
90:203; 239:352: 1.51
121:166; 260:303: 1.76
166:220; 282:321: 1.32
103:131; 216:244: 1.34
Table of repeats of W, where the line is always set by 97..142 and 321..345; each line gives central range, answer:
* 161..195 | -3.0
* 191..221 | -3.7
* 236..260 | -4.0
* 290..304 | -2.9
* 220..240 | -1.6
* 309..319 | -1.9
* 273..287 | -4.4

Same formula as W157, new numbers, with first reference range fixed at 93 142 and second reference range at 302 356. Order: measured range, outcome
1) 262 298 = -0.21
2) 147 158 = 0.14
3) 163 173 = 0.04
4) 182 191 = -0.15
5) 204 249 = -0.07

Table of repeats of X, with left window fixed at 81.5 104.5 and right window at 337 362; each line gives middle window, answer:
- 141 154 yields 1.5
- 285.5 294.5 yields -2.1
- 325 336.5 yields -0.8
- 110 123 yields -0.4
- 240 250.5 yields -1.5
